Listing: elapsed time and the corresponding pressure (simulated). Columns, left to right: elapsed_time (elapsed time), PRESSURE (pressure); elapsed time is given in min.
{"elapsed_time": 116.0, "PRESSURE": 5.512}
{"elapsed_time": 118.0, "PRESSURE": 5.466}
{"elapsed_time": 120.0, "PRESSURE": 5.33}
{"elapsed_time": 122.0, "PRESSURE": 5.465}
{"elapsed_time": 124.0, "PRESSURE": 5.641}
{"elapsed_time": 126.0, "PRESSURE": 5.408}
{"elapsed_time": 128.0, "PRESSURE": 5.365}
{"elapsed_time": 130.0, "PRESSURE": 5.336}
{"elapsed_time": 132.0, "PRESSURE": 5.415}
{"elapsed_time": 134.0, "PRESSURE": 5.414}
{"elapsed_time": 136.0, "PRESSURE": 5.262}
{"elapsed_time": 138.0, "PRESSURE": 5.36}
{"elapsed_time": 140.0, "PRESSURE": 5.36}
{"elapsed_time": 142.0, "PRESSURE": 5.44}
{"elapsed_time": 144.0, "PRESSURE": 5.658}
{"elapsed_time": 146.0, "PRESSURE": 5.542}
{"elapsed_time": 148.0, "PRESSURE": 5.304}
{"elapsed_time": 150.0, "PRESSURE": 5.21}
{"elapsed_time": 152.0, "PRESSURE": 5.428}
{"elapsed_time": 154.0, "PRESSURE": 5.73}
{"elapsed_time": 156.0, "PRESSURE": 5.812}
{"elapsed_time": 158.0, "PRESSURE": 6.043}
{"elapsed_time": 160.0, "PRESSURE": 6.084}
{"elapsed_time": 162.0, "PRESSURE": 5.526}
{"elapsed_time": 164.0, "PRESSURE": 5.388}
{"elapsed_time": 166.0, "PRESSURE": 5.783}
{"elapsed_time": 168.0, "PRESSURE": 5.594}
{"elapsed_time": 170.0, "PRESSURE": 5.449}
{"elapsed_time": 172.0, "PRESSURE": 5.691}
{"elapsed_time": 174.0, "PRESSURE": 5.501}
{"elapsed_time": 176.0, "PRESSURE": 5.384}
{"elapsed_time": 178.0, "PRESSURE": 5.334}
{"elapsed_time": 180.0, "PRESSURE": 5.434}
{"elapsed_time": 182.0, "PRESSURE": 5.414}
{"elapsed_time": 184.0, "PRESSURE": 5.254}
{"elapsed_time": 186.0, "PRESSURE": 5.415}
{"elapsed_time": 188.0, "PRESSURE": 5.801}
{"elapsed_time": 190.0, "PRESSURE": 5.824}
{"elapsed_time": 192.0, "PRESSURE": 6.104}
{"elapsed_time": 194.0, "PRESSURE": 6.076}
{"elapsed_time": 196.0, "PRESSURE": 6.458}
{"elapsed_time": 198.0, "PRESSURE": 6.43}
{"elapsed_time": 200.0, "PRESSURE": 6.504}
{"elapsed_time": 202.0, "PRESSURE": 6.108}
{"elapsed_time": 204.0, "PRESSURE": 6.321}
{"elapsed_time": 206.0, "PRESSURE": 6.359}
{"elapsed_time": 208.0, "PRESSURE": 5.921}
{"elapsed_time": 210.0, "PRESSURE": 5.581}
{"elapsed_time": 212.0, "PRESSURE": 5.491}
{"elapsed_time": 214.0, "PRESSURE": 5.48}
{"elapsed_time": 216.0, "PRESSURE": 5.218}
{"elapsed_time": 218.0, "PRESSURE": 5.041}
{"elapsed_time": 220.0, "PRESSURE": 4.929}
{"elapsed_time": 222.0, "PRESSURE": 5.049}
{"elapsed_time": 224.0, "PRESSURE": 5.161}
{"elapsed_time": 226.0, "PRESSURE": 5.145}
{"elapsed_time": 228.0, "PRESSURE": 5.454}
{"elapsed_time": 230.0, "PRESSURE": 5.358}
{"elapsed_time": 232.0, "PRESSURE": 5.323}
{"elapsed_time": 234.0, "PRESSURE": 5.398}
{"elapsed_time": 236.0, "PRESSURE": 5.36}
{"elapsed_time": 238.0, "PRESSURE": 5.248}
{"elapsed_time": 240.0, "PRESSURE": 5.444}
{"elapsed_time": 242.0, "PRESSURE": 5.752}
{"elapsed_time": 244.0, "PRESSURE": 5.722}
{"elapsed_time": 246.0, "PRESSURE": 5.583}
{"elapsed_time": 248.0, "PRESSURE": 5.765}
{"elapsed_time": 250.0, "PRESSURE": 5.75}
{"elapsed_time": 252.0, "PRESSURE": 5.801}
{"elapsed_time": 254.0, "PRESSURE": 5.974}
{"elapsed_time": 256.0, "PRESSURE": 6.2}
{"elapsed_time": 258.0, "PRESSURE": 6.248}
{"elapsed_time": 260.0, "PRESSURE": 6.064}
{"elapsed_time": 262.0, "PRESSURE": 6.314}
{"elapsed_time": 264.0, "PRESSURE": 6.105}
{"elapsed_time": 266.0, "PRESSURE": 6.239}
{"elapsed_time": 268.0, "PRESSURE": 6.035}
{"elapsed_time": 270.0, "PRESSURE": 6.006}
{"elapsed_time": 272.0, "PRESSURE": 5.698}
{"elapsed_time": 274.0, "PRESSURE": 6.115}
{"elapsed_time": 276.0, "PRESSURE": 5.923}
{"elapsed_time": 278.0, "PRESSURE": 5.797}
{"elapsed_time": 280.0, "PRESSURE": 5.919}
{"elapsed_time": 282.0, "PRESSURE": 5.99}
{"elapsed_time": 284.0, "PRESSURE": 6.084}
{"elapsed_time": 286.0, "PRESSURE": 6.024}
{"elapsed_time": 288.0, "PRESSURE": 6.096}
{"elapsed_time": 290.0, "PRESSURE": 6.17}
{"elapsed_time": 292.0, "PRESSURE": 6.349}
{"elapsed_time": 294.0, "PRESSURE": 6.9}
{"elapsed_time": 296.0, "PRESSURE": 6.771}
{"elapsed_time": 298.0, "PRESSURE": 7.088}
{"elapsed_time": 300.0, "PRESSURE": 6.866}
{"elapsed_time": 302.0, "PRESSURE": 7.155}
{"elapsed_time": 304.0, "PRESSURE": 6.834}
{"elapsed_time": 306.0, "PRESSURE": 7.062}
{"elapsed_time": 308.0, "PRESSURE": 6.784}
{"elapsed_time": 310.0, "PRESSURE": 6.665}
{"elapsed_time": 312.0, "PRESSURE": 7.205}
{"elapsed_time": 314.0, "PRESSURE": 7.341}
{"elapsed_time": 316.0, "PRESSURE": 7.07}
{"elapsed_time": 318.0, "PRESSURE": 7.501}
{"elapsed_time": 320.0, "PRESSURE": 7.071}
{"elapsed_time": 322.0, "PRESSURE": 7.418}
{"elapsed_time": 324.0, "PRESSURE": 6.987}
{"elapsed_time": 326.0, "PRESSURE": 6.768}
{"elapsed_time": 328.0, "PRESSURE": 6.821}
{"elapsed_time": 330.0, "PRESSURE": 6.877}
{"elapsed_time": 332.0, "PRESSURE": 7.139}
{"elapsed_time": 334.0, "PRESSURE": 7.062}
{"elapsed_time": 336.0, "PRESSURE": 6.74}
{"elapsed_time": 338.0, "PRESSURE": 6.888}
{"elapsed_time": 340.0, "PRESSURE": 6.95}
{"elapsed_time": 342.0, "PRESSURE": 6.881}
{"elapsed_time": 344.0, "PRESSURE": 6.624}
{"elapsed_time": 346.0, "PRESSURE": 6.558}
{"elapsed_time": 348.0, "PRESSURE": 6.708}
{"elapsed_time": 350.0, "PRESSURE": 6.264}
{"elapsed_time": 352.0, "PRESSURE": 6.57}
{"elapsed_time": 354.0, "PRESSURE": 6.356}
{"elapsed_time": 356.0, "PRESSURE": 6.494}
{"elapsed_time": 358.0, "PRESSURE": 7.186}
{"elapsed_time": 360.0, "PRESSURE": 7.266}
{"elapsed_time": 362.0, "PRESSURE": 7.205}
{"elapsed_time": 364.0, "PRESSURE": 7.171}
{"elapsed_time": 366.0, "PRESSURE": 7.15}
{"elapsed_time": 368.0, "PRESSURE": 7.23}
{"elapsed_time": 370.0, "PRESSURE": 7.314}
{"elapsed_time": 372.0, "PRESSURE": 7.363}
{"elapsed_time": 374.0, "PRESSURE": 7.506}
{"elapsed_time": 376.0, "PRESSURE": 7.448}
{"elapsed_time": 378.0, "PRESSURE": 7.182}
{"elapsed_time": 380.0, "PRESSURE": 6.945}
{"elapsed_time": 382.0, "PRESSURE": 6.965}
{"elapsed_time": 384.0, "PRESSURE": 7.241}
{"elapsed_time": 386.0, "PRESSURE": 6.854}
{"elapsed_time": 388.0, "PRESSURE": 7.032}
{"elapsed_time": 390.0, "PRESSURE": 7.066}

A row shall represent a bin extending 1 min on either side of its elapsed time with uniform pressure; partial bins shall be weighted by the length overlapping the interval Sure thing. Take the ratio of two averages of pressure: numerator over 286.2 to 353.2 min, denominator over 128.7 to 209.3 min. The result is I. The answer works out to 1.2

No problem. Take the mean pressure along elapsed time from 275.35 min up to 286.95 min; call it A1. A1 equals 5.96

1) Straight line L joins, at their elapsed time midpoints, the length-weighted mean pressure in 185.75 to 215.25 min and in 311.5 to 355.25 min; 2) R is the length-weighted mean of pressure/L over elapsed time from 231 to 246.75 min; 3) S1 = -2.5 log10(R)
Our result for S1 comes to 0.14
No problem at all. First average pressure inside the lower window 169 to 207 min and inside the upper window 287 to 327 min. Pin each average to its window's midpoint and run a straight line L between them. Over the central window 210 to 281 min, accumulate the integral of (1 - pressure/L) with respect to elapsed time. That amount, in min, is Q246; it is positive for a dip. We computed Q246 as 7.79 min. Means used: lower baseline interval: 5.83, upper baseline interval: 6.91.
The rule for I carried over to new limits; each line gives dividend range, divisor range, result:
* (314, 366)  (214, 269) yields 1.23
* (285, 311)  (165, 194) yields 1.19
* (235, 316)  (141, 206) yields 1.09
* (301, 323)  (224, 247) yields 1.31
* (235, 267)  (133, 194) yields 1.05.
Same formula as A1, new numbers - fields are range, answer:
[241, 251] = 5.71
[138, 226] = 5.63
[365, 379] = 7.31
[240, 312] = 6.23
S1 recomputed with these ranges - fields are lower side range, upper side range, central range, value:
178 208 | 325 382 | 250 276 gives 0.058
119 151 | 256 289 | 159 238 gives 0.016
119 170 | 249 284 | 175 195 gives 0.015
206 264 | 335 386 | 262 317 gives -0.045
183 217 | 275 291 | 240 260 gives 0.020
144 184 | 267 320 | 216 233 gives 0.160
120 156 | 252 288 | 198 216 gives -0.038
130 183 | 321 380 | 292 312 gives -0.046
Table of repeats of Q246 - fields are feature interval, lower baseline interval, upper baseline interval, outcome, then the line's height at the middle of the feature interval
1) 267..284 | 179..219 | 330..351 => 1.1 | 6.34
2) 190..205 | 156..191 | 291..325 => -1.1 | 5.84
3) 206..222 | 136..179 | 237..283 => 0.9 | 5.74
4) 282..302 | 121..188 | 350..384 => 0.1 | 6.51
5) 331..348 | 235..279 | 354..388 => -0.2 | 6.78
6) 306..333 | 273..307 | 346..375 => -1.6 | 6.65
